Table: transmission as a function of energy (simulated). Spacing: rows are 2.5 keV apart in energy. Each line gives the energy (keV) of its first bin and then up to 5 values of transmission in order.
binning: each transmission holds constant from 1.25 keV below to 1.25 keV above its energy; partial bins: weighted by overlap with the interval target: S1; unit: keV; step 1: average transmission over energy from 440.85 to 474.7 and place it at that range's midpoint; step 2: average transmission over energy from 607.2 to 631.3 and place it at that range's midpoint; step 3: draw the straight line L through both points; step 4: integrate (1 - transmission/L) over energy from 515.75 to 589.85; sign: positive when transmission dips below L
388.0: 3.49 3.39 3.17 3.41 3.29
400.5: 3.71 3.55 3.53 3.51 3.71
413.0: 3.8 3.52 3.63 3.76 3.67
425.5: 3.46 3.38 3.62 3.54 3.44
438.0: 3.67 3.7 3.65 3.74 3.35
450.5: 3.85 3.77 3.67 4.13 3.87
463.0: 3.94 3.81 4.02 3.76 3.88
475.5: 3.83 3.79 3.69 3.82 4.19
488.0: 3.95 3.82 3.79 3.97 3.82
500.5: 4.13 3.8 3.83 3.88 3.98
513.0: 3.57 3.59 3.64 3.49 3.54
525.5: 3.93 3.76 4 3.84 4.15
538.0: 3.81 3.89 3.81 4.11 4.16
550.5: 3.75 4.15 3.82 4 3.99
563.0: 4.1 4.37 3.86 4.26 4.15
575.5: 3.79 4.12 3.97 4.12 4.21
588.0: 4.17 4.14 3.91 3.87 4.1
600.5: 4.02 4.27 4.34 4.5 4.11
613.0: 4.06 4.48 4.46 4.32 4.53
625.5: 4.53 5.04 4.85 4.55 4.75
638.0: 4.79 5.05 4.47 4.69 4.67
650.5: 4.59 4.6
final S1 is 4.3 keV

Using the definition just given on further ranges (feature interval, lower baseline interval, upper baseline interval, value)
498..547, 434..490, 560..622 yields 1.6 keV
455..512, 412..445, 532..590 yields -1.6 keV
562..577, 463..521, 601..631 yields 0.4 keV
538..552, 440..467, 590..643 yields 0.7 keV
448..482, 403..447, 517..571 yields -1.1 keV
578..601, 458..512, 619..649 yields 2.0 keV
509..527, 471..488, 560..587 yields 1.3 keV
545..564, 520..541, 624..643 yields 0.2 keV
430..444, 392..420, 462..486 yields 0.3 keV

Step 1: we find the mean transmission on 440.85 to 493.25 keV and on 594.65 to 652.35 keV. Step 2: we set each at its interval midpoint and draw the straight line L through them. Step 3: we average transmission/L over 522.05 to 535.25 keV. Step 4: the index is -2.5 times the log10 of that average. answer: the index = 0.07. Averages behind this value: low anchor 3.82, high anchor 4.49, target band 3.85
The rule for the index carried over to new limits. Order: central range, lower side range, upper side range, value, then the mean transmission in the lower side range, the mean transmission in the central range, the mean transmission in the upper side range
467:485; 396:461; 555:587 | -0.02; 3.63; 3.84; 4.06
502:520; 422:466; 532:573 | 0.04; 3.68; 3.74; 4.01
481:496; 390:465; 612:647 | 0.00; 3.62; 3.91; 4.62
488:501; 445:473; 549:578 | 0.00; 3.81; 3.9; 4.03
